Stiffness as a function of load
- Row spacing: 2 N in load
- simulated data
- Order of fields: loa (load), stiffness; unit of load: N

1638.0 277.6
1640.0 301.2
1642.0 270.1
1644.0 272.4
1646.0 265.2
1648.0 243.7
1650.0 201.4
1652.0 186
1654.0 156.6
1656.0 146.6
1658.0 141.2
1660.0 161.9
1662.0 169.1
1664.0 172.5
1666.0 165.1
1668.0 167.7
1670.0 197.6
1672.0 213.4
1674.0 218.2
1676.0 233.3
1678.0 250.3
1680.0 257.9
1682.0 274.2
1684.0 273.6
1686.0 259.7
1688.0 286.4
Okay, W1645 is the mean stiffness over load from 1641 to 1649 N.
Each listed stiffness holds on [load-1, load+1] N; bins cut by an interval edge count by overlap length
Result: 263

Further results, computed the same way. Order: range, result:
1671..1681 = 235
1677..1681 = 254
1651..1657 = 163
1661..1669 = 169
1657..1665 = 161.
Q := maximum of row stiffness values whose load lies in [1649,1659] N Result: 201.4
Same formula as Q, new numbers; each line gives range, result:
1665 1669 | 167.7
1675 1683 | 274.2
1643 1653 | 272.4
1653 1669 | 172.5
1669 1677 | 233.3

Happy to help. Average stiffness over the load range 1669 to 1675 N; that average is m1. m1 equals 210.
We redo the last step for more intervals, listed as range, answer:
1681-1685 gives 274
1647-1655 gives 197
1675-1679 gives 242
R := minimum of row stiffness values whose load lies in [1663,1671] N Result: 165.1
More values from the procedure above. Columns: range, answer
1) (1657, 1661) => 141.2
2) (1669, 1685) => 197.6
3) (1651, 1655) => 156.6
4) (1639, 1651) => 201.4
